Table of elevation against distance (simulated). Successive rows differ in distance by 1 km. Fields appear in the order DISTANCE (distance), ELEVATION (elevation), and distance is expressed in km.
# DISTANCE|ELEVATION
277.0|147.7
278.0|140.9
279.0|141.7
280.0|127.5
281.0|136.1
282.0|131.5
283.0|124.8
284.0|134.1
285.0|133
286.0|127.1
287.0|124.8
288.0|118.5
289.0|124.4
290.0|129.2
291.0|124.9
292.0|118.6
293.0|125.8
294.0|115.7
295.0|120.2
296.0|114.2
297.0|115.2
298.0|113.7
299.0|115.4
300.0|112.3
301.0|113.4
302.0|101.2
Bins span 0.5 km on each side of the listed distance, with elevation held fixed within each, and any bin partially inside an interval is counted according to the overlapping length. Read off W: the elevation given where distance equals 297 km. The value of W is 115.2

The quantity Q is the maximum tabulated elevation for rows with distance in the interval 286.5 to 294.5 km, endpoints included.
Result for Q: 129.2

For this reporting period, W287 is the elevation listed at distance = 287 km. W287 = 124.8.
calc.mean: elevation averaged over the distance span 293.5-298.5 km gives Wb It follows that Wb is 116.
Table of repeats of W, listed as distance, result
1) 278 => 140.9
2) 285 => 133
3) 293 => 125.8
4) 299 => 115.4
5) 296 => 114.2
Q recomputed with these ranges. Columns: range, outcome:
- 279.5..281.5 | 136.1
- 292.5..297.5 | 125.8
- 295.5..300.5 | 115.4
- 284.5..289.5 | 133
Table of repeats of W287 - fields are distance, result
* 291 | 124.9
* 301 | 113.4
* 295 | 120.2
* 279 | 141.7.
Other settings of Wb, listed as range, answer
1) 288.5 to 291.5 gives 126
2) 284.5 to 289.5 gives 126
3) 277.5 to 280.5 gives 137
